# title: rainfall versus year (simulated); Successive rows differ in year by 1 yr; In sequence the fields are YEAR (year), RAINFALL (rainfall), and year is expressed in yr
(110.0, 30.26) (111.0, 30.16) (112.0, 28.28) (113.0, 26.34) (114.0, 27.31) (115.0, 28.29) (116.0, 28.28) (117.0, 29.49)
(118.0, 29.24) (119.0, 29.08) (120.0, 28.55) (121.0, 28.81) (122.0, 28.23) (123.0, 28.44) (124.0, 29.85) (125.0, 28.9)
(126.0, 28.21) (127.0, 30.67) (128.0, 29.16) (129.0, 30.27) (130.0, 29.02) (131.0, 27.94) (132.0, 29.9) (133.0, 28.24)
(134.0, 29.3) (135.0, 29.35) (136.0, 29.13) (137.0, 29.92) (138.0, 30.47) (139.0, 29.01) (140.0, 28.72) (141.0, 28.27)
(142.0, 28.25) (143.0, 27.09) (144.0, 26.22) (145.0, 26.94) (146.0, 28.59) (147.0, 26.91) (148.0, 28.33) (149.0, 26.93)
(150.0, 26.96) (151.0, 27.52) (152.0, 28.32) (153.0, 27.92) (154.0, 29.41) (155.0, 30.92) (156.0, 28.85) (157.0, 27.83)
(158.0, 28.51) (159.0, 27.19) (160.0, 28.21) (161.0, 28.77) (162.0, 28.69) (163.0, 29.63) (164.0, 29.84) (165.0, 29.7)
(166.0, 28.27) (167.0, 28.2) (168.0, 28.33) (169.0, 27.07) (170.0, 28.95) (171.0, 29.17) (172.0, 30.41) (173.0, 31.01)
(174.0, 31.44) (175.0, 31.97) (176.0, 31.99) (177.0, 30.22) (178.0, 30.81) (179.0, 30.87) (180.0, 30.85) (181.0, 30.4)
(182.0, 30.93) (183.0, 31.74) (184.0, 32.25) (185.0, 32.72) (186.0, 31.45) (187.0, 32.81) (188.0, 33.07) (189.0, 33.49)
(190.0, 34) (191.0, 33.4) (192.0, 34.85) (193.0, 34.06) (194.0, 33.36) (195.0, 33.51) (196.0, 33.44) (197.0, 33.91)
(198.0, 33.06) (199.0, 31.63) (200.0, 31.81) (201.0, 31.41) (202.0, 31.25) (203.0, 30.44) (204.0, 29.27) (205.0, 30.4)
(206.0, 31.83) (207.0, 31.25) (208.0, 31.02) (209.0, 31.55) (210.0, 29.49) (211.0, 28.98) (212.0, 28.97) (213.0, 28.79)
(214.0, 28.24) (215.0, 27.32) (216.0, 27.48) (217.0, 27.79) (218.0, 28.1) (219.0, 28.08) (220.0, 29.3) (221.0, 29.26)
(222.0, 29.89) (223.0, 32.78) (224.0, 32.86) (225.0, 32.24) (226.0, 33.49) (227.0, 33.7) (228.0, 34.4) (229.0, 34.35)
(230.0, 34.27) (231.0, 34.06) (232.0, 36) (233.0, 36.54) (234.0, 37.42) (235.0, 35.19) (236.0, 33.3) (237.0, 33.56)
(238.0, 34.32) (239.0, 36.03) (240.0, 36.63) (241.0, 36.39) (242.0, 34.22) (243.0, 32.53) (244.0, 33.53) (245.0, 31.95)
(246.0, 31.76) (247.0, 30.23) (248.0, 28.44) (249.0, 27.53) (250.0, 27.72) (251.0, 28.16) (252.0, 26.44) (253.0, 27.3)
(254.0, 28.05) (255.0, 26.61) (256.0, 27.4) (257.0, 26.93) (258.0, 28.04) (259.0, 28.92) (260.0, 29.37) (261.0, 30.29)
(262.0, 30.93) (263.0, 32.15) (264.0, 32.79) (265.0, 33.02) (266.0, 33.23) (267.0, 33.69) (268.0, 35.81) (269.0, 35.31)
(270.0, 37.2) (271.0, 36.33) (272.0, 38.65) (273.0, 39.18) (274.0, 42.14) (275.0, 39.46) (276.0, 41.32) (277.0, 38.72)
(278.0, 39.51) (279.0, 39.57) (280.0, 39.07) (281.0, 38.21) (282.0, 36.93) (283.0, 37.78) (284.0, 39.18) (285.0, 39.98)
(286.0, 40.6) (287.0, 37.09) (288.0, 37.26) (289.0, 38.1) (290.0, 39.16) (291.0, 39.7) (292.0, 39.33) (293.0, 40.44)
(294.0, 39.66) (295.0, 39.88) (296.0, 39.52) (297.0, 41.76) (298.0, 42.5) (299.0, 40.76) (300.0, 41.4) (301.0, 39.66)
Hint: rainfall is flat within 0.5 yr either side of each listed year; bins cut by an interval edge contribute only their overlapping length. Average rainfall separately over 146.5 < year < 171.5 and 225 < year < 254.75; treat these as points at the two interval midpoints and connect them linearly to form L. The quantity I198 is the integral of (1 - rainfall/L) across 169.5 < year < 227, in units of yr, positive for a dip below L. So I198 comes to -1.4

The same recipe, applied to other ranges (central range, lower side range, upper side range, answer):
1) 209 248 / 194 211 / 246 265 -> -2.5 yr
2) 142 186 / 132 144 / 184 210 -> 1.6 yr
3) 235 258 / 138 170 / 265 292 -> 3.0 yr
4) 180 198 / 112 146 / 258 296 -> -0.5 yr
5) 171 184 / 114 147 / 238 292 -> -0.1 yr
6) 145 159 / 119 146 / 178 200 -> 0.9 yr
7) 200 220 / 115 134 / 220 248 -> 1.8 yr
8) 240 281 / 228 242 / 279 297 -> 4.4 yr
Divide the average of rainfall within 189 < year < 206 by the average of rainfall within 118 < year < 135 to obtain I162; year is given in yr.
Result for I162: 1.1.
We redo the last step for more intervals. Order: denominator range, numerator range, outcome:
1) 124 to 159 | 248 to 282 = 1.16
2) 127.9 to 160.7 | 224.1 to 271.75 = 1.14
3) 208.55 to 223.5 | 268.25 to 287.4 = 1.33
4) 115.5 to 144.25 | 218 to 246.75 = 1.15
